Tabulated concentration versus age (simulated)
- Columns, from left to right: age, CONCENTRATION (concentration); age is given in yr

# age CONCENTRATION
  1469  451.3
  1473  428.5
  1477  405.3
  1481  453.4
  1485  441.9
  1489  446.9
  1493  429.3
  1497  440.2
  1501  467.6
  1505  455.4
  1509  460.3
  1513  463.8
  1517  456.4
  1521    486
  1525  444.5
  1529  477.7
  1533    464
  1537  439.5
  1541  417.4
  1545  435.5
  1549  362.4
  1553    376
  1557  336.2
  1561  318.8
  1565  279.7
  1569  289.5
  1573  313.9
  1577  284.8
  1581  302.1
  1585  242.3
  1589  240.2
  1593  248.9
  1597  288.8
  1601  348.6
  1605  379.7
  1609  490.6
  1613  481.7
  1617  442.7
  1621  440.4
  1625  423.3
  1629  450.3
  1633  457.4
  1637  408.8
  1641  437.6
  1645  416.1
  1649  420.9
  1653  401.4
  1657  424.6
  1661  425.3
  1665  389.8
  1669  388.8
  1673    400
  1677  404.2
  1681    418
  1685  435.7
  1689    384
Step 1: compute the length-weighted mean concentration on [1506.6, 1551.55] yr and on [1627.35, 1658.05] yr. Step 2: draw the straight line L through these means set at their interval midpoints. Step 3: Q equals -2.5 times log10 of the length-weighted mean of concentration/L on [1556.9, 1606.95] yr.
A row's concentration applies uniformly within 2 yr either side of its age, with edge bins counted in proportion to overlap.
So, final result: 0.42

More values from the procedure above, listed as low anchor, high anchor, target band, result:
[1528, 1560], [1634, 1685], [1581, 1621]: 0.16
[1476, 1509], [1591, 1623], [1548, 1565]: 0.22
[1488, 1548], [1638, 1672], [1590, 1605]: 0.38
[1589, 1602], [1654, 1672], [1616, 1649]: -0.23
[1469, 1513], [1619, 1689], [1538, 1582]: 0.26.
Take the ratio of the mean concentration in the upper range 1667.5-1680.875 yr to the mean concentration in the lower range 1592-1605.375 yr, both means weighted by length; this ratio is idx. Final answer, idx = 1.28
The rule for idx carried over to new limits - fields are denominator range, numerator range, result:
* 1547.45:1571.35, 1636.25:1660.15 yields 1.28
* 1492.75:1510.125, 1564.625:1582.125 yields 0.65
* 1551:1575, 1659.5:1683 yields 1.27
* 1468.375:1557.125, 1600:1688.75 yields 0.96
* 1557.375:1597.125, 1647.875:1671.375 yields 1.44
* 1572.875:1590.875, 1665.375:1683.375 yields 1.47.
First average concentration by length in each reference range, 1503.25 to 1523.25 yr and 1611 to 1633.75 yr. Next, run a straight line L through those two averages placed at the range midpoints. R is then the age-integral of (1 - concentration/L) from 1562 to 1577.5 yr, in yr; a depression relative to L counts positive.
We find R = 5.5 yr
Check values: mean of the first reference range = 464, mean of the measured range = 294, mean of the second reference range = 449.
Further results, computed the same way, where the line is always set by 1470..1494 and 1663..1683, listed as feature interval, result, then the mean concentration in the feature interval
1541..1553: 0.7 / 398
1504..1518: -1.0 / 459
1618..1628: -0.6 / 435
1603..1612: -0.6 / 440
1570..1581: 3.1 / 299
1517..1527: -0.8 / 463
